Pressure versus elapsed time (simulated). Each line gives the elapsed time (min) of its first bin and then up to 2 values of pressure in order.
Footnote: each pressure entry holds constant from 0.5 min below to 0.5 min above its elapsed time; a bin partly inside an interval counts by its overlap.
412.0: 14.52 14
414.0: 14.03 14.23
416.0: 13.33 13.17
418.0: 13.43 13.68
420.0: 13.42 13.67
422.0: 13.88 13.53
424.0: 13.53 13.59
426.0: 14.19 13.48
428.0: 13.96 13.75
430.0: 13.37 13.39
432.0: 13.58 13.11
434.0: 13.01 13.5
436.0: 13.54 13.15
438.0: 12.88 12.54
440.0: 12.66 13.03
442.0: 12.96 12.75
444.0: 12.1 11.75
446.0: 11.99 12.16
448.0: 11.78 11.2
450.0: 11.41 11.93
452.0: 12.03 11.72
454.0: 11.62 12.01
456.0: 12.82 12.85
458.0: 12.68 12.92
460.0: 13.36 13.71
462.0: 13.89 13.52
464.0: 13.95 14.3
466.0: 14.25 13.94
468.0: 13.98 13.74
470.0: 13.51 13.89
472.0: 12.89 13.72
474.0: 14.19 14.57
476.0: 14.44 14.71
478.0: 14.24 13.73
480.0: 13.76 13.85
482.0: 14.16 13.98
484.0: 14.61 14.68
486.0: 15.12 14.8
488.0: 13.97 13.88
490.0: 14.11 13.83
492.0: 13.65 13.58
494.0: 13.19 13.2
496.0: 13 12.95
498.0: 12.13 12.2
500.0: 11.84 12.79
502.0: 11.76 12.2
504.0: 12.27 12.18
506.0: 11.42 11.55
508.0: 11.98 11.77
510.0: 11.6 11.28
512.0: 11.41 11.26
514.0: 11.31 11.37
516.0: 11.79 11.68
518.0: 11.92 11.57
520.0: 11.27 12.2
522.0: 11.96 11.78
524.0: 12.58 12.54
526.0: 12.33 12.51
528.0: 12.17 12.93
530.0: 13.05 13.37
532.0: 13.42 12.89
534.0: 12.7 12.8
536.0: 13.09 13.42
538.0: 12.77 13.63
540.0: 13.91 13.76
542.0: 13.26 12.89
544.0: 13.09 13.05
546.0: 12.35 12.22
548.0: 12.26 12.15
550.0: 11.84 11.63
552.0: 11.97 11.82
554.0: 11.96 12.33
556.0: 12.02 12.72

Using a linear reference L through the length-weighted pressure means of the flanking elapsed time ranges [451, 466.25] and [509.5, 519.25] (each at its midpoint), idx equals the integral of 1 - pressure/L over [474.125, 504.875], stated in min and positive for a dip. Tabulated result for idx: -3.5 min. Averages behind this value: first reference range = 13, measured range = 13.6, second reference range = 11.5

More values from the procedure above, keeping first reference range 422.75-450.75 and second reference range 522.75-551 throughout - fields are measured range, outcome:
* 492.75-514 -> 1.2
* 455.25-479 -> -1.6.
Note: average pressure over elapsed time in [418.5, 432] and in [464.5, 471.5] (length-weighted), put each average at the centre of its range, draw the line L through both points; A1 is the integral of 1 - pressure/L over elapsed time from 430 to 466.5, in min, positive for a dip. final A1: 2.7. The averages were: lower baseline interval 13.6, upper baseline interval 13.9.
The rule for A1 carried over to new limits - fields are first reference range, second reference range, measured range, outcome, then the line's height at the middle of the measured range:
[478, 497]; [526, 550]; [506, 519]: 1.8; 13.4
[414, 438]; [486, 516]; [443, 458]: 1.4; 13.2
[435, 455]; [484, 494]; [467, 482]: -0.5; 13.5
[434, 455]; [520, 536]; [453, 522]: -3.1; 12.5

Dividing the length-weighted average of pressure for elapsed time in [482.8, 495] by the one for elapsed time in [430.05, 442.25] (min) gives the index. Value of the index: 1.1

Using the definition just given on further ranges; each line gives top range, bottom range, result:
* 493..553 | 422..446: 0.94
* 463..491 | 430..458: 1.13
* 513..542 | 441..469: 0.98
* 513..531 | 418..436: 0.89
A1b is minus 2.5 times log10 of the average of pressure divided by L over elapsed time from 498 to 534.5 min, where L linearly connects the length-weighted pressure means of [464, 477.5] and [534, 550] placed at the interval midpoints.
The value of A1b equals 0.11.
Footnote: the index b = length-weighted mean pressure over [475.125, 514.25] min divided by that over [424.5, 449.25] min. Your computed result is 1.01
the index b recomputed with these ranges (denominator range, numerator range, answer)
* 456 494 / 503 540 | 0.88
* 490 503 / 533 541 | 1.03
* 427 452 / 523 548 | 1.01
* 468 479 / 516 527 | 0.86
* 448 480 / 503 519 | 0.88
